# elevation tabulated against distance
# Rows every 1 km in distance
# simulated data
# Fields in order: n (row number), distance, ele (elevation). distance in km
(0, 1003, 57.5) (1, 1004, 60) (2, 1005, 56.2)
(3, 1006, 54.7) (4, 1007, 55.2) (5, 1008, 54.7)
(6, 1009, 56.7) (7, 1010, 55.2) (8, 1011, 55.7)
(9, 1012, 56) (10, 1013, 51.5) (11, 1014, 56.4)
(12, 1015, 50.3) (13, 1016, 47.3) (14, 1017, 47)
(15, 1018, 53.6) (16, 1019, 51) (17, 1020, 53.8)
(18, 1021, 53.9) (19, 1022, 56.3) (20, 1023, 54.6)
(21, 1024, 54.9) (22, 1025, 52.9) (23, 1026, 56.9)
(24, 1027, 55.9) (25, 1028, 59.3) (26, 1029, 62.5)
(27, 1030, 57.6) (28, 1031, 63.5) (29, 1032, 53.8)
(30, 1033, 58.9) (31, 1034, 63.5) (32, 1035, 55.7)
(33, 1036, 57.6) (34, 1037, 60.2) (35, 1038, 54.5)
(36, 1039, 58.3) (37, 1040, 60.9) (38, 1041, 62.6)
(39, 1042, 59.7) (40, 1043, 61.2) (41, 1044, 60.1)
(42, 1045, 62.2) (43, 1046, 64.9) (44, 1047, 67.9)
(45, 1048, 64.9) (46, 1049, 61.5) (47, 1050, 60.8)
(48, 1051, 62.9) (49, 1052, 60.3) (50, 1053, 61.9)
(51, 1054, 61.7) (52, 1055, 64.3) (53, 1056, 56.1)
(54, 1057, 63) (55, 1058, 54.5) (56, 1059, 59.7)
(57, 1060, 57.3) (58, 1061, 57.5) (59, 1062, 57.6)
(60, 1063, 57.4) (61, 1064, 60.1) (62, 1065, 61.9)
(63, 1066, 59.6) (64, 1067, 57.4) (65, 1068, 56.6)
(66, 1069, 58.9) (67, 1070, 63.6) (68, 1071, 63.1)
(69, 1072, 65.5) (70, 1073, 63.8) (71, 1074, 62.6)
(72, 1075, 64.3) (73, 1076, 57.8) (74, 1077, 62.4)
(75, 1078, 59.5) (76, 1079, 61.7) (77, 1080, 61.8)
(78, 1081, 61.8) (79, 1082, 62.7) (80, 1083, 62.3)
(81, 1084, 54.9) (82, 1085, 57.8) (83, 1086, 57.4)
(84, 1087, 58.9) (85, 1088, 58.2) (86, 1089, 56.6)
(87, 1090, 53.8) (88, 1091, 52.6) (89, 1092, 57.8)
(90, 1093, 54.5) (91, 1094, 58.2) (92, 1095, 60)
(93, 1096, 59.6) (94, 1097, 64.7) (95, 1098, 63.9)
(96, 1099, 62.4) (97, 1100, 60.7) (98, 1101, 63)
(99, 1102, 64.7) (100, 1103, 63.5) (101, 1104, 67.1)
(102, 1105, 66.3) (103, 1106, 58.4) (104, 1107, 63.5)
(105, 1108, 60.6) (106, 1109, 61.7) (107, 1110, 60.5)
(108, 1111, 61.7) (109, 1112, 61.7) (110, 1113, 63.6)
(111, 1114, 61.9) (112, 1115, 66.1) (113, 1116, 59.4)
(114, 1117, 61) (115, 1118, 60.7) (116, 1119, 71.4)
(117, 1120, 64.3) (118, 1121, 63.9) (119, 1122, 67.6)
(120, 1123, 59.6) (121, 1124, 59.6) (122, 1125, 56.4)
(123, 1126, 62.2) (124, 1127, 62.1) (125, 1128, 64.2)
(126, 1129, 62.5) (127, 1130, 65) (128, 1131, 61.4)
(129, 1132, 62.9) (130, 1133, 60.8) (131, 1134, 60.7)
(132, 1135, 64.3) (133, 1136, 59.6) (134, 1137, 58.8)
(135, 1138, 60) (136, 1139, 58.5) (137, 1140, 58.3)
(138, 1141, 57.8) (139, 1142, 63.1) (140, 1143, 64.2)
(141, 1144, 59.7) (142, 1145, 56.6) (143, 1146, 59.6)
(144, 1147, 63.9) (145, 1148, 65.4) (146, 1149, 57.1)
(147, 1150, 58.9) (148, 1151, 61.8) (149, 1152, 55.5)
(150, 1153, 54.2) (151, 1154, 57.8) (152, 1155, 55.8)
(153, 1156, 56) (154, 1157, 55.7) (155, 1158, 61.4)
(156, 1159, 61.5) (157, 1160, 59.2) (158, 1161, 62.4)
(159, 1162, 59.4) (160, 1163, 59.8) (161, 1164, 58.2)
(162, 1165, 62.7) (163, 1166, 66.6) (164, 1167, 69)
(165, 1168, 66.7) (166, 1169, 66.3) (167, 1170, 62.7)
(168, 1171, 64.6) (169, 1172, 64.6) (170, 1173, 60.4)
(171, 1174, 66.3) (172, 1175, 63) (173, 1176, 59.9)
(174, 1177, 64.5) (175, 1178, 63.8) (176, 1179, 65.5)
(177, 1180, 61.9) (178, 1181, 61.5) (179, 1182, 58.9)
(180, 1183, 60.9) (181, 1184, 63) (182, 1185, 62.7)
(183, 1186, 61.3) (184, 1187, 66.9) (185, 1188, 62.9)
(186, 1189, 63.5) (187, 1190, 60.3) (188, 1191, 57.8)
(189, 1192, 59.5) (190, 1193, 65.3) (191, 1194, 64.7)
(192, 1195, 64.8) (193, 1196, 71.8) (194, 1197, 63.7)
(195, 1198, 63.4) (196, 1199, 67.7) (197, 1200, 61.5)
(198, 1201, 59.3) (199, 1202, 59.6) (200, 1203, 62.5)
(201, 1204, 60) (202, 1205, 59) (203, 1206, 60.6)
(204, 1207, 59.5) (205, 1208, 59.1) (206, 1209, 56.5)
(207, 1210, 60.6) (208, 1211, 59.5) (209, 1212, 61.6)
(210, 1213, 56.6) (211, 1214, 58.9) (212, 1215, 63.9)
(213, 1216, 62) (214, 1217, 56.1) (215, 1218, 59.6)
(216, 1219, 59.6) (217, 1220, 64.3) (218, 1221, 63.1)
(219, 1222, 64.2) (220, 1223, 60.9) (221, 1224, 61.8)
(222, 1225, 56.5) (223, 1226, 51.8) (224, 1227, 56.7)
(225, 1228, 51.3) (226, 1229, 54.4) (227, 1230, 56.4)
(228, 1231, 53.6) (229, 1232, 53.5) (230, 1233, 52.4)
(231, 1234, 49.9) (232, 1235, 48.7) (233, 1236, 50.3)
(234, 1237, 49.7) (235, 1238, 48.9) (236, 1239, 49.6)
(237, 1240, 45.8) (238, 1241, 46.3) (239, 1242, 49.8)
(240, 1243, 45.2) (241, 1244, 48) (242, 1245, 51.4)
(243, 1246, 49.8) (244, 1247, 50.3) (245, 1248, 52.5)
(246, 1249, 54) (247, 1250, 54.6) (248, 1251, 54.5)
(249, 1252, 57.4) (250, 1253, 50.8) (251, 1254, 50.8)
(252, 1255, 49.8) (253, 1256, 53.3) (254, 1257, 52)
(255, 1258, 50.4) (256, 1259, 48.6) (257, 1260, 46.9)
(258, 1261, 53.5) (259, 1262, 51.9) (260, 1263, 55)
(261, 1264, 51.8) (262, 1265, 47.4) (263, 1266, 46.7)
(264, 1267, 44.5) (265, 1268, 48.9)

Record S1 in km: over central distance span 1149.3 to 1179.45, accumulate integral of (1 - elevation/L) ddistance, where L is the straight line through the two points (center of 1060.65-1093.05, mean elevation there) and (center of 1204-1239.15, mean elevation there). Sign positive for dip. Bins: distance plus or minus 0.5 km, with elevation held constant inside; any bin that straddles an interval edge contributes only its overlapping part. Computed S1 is -1.8 km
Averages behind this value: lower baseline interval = 59.5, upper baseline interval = 57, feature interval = 61.4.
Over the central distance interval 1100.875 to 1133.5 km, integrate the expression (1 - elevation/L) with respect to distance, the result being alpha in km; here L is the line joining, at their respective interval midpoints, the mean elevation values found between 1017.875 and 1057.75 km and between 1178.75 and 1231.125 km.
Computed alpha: -1.51 km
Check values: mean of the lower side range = 59.2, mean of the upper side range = 60.8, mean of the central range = 62.7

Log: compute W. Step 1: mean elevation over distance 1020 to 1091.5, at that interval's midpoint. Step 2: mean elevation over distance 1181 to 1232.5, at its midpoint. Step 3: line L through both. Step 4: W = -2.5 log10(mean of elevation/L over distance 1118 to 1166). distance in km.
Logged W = -0.012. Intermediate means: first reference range 59.5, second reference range 60.5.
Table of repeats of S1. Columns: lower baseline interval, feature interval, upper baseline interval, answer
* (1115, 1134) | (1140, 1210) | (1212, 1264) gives -3.61 km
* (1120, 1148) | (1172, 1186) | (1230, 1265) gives -1.29 km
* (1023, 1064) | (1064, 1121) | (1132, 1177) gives -0.84 km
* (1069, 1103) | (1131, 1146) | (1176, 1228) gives 0.10 km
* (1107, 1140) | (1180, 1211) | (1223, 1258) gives -3.40 km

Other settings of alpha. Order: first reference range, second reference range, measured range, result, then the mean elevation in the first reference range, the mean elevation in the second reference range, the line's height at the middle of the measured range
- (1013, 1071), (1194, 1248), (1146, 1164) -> -0.54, 58.4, 56.9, 57.4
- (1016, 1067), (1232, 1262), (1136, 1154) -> -1.64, 58.6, 50.6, 54.6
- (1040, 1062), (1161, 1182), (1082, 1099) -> 0.92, 61.1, 63.2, 61.8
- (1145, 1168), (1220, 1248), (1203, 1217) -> -1.20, 60.2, 52.8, 55.1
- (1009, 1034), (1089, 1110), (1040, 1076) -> -2.04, 55.2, 60.7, 57.8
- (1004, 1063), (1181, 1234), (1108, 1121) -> -0.86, 57.8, 60.2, 58.9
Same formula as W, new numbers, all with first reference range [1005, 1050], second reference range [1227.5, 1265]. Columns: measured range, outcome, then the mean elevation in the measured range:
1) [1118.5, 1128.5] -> -0.16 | 63.1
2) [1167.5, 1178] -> -0.20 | 63.9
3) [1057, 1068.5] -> -0.04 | 58.4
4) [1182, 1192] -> -0.17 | 61.9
